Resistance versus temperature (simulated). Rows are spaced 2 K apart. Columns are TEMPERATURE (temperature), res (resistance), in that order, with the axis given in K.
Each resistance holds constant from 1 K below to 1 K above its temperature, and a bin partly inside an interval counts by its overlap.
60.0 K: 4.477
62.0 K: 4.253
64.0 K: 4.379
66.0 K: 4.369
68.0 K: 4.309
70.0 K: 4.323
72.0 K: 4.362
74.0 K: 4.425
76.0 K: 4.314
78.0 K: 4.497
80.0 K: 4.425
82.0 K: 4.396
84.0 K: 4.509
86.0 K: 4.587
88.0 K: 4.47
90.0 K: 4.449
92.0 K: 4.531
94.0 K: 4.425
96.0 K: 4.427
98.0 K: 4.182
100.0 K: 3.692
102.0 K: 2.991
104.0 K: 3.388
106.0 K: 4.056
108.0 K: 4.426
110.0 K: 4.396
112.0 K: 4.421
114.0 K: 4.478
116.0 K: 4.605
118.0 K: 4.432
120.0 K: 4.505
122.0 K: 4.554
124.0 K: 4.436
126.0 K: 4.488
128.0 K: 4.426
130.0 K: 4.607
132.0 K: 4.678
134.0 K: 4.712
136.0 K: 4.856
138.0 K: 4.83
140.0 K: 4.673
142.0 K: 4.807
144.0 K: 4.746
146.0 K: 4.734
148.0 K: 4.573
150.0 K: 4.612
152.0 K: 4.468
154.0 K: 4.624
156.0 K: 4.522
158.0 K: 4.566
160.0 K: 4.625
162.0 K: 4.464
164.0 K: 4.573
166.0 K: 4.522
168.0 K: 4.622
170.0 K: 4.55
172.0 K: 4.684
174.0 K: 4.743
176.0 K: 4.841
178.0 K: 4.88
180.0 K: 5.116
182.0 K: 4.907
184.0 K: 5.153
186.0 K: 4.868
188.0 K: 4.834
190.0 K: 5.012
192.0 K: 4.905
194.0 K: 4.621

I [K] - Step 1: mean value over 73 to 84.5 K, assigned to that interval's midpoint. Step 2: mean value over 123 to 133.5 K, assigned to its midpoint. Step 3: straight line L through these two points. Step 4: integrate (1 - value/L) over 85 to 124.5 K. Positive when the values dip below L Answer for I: 1.9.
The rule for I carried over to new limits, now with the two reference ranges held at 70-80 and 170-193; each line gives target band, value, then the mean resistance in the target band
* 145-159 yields 0.5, 4.59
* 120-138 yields 0.2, 4.6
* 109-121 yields 0.3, 4.47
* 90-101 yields 0.5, 4.27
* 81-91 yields -0.1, 4.48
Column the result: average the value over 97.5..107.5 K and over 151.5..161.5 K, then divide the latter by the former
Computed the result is 1.24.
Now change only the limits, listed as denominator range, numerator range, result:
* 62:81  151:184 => 1.07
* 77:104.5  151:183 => 1.10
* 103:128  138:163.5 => 1.06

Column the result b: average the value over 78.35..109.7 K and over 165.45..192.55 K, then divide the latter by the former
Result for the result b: 1.15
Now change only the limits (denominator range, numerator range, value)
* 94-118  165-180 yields 1.14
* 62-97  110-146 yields 1.04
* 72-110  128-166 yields 1.09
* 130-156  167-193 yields 1.04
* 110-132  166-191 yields 1.08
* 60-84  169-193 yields 1.11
